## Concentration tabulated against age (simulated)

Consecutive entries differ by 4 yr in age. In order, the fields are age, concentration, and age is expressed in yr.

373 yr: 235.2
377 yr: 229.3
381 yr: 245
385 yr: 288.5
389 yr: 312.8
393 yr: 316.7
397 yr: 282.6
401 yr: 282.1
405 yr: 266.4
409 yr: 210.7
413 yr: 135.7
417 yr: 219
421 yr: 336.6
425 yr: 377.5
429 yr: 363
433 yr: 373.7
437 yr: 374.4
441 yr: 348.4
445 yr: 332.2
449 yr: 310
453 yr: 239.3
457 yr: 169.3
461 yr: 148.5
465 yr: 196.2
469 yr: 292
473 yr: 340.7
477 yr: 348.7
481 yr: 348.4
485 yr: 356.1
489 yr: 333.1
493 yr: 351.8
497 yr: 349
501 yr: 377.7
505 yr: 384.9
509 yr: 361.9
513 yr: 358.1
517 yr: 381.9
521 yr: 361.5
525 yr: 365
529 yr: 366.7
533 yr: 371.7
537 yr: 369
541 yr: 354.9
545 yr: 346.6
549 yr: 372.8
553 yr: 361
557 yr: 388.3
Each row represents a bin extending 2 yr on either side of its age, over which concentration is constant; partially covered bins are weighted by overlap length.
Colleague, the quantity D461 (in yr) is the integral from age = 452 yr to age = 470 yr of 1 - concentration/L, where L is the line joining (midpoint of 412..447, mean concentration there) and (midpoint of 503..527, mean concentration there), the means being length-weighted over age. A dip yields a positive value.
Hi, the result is 7.3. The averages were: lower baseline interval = 323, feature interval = 203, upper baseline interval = 369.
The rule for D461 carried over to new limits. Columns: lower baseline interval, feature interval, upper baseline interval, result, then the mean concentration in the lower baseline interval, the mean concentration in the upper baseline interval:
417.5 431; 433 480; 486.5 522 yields 8.5 yr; 343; 362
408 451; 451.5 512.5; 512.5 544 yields 5.9 yr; 310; 366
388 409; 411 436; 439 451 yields 0.5 yr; 283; 330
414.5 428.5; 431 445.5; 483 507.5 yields -1.7 yr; 310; 359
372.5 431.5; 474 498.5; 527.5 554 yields -1.4 yr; 275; 363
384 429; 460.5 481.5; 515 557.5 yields 2.6 yr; 279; 366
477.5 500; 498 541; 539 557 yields -1.6 yr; 349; 362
